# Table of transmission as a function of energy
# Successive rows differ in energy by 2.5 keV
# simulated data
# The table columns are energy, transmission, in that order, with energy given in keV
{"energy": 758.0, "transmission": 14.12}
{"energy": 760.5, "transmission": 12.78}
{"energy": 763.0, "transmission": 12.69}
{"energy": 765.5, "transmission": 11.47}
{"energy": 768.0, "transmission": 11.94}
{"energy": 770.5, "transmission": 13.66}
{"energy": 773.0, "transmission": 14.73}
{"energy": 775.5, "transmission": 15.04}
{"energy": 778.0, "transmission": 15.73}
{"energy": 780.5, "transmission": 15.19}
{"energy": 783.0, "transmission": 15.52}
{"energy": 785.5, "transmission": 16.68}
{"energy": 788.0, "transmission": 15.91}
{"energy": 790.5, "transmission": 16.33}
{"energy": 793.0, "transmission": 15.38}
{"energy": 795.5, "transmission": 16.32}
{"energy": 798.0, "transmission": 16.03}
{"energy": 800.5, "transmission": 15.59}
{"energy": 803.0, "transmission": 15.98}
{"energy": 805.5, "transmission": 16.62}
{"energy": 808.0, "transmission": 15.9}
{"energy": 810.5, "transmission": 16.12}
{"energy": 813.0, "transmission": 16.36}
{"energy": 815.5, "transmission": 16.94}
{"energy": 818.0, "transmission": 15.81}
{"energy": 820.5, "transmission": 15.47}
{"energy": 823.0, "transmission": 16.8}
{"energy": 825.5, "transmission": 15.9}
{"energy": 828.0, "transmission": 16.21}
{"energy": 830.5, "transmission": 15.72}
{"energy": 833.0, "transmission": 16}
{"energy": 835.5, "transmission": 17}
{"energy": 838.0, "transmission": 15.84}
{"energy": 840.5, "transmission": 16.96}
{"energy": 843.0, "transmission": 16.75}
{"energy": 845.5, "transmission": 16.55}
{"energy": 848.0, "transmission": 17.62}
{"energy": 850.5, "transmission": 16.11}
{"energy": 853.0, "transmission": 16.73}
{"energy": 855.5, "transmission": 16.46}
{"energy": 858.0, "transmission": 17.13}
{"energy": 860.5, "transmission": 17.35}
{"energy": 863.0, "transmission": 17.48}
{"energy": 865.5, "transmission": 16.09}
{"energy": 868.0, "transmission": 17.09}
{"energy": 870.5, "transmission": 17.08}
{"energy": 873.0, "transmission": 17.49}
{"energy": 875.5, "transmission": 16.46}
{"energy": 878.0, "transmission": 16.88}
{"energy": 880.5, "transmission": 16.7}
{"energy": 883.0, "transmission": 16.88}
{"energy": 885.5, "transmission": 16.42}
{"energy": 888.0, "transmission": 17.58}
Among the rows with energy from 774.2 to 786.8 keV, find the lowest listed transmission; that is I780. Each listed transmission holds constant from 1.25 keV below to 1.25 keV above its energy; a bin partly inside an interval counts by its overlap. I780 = 15.04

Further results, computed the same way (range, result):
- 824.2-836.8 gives 15.72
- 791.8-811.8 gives 15.38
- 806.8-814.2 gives 15.9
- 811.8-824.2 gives 15.47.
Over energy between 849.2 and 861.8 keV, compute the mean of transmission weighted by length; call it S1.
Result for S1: 16.8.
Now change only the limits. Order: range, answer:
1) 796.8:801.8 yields 15.8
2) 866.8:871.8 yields 17.1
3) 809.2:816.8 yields 16.5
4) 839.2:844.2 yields 16.8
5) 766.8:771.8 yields 12.8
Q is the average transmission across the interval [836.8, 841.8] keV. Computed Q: 16.4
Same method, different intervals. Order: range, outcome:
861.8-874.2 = 17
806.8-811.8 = 16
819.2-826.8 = 16.1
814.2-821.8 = 16.1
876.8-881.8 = 16.8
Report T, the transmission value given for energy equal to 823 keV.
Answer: 16.8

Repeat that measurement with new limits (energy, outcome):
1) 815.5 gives 16.94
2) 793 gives 15.38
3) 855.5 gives 16.46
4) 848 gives 17.62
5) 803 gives 15.98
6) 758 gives 14.12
